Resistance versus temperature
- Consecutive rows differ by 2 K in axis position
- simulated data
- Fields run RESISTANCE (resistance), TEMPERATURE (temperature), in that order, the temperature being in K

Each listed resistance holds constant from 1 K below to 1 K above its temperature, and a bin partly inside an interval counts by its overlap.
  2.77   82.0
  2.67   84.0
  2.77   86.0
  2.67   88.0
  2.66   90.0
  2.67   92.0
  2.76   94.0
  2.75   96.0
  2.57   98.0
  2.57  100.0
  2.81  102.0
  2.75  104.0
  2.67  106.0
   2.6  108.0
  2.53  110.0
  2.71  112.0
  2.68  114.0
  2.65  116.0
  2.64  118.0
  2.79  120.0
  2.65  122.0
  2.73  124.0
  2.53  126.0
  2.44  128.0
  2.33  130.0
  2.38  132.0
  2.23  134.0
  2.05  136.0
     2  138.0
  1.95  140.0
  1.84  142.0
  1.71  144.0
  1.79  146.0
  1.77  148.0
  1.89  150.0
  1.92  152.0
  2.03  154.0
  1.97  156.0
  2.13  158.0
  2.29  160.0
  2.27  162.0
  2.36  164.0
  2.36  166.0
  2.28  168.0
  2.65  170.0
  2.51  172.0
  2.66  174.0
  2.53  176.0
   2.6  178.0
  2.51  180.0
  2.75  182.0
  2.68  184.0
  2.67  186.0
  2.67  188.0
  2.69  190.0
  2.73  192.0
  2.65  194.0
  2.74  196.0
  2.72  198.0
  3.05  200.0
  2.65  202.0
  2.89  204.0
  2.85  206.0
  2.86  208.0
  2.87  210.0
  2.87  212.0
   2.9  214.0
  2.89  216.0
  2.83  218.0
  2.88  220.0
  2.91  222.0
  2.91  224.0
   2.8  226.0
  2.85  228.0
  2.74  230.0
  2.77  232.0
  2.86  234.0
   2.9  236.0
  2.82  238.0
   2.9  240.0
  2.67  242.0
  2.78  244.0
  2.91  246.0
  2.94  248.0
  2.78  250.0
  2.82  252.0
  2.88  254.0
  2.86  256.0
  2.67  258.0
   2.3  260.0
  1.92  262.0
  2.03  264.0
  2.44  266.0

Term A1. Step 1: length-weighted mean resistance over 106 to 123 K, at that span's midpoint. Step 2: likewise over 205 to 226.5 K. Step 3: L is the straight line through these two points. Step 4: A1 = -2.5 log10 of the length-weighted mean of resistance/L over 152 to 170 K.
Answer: 0.24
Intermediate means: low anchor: 2.66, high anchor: 2.87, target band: 2.22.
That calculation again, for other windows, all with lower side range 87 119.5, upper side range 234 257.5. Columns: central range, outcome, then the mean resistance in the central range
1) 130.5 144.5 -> 0.31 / 2.04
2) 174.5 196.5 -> 0.05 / 2.65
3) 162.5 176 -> 0.12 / 2.47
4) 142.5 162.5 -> 0.36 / 1.97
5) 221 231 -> -0.01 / 2.84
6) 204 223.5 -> -0.03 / 2.88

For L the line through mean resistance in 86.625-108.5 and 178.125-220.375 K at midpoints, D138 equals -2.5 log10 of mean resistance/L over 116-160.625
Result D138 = 0.23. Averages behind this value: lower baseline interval 2.68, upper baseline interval 2.77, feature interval 2.19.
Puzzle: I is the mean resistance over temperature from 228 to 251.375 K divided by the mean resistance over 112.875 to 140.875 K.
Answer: 1.16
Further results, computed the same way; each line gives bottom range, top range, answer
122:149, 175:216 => 1.28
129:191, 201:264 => 1.22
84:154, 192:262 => 1.16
